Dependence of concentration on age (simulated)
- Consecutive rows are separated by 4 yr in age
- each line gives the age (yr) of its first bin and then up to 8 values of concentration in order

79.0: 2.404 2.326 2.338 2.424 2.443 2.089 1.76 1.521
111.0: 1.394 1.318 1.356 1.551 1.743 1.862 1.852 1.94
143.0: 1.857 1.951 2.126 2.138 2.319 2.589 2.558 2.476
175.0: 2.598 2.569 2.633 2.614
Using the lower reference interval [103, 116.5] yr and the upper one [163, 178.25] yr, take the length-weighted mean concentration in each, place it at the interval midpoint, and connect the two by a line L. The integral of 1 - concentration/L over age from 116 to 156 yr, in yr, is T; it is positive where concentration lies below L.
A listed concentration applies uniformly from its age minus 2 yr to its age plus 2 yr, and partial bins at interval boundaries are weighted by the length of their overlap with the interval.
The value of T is 2.5 yr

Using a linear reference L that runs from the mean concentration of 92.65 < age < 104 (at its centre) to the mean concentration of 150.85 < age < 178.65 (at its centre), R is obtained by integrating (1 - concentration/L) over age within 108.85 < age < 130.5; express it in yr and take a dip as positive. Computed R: 7.1 yr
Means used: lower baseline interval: 2.14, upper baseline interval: 2.43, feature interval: 1.5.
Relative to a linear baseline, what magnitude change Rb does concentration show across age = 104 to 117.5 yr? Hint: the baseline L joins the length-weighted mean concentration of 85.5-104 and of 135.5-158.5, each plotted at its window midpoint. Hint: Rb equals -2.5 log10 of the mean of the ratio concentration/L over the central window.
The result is 0.45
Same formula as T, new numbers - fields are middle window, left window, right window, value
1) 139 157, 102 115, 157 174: 1.5 yr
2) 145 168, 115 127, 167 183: -0.8 yr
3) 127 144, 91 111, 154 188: 2.7 yr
